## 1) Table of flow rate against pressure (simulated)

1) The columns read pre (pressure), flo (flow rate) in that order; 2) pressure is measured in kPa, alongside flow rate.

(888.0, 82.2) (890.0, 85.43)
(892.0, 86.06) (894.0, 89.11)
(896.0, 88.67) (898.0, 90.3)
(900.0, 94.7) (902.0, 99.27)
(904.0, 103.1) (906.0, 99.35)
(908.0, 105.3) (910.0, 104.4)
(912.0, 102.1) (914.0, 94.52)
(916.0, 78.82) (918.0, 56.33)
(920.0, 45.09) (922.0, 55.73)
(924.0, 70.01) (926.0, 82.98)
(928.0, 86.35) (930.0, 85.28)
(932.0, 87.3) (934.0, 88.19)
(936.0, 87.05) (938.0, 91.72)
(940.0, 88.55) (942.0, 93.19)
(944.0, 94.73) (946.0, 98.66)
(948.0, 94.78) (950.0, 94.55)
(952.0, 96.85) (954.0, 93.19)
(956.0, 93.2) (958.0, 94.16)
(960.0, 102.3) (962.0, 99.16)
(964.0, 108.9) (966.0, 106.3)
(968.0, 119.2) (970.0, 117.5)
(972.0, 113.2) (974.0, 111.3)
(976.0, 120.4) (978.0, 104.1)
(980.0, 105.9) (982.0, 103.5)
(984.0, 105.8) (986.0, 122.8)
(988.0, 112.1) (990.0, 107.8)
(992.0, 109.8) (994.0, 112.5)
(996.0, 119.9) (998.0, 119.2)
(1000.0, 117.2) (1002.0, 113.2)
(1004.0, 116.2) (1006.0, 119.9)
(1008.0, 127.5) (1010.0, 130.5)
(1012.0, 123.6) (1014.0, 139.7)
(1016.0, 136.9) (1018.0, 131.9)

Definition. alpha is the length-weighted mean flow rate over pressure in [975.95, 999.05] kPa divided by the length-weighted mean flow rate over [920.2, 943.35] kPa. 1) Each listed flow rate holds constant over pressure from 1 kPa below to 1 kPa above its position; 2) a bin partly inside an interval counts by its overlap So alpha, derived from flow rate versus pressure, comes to 1.36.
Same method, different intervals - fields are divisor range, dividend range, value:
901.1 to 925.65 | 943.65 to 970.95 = 1.20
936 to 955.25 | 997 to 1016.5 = 1.32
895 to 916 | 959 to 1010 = 1.16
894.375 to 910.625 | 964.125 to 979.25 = 1.15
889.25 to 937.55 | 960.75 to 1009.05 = 1.31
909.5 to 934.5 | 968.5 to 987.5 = 1.41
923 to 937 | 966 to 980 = 1.35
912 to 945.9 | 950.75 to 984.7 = 1.29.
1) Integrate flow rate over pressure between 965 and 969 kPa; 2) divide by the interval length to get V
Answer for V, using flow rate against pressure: 113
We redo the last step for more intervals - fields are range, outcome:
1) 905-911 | 103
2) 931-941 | 88.6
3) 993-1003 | 116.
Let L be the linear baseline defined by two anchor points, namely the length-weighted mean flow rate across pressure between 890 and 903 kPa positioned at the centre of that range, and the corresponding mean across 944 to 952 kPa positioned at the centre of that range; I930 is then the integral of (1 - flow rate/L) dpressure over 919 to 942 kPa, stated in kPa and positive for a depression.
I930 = 3.60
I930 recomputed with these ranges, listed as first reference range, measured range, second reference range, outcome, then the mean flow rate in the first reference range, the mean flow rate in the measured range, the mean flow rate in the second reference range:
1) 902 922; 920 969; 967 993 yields 3.9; 86.7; 91.2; 112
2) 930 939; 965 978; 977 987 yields -1.2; 88.2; 114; 108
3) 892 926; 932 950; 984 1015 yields 1.1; 86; 92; 119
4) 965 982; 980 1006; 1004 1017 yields 1.6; 112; 113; 129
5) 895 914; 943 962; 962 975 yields 2.2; 98.4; 96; 112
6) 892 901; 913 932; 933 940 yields 3.4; 90.2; 73.6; 88.9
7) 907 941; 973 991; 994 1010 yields -0.1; 82.9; 110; 119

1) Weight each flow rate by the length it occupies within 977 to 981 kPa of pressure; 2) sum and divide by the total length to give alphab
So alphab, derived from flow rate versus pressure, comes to 105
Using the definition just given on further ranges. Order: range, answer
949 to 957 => 94.4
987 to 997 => 112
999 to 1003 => 115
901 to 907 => 101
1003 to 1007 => 118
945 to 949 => 96.7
